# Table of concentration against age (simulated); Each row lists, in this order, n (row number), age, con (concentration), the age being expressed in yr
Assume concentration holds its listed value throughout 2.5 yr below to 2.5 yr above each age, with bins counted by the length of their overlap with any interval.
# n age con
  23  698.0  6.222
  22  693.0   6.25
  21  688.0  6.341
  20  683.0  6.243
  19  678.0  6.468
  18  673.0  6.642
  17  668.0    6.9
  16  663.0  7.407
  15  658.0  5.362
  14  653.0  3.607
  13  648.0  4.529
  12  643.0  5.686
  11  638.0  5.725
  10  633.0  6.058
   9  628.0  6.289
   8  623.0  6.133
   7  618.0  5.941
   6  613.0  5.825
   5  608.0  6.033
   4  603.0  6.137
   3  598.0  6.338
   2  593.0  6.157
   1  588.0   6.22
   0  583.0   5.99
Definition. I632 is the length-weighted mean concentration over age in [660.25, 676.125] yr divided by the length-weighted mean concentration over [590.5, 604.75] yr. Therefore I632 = 1.12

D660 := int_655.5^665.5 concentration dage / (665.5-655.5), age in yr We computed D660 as 6.38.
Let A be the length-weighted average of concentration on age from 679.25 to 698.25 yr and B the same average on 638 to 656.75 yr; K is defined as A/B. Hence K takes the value 1.3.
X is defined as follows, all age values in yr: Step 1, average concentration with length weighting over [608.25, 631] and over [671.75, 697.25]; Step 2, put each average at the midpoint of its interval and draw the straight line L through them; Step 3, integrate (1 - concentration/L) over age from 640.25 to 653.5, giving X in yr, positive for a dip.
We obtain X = 3.0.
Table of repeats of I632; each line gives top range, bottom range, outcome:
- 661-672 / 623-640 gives 1.17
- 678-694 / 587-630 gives 1.03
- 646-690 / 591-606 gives 0.96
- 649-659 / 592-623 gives 0.72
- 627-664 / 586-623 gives 0.90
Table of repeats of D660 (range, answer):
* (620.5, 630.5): 6.21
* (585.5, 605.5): 6.21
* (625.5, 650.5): 5.66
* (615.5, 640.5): 6.03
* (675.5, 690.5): 6.35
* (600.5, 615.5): 6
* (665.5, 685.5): 6.56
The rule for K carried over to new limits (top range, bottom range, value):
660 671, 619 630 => 1.14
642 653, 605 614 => 0.79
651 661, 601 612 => 0.77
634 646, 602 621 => 0.95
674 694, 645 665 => 1.23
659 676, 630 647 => 1.19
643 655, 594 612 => 0.72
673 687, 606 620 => 1.08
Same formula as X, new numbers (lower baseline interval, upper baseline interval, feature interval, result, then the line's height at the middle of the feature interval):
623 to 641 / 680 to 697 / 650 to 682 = 0.7 yr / 6.18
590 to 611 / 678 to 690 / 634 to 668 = 4.0 yr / 6.26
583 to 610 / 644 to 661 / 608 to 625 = -1.0 yr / 5.64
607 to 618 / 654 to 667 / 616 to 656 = 3.5 yr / 6.02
